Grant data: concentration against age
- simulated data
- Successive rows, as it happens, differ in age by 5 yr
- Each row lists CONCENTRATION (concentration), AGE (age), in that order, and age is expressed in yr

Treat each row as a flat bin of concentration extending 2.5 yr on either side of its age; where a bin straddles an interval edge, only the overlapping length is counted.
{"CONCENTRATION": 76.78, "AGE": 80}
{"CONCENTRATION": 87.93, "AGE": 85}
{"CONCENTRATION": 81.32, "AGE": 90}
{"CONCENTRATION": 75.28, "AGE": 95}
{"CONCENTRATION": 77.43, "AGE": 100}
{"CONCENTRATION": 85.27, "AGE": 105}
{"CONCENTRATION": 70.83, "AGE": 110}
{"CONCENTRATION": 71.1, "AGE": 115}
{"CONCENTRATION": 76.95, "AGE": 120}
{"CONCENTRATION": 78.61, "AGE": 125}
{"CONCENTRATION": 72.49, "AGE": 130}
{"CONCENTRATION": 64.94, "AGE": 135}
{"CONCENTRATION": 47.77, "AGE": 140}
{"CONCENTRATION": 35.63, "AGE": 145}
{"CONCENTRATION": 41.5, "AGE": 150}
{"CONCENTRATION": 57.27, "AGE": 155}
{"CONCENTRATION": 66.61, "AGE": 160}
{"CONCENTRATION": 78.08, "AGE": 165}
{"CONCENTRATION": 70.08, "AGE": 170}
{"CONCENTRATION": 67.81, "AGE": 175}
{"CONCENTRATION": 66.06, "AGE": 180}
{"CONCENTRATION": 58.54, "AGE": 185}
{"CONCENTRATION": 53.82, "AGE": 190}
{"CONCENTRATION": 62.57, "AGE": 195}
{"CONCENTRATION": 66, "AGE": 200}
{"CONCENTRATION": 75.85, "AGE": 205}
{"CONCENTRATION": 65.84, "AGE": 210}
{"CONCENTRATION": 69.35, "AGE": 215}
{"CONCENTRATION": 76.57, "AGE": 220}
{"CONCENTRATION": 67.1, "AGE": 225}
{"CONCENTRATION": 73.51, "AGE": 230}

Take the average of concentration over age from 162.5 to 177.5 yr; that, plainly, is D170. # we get 72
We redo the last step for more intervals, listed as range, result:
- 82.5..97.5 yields 81.5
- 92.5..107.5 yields 79.3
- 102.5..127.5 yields 76.6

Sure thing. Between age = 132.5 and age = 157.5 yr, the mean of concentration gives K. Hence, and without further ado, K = 49.4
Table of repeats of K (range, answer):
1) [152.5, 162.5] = 61.9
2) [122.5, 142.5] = 66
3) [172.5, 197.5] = 61.8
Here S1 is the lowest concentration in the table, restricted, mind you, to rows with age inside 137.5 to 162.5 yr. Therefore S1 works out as 35.63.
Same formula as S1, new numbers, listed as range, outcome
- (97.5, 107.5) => 77.43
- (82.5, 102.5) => 75.28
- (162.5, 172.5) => 70.08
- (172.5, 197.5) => 53.82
